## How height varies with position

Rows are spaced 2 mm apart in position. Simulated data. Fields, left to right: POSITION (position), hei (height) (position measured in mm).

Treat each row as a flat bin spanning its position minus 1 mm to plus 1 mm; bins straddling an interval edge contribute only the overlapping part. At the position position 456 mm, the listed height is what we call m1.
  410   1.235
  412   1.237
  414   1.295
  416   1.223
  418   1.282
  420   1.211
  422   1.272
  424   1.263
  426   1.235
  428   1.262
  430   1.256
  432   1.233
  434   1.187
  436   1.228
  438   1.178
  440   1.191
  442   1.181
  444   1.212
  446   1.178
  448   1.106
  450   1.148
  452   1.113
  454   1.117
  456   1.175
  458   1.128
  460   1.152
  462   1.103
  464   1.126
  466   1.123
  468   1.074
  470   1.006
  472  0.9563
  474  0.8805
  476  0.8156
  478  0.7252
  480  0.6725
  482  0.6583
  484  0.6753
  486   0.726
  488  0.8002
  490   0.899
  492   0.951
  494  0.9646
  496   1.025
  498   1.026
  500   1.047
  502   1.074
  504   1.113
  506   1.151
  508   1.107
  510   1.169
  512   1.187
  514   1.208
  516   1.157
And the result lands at 1.175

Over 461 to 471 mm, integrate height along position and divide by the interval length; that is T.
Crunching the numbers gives 1.09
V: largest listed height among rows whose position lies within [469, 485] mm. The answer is 1.006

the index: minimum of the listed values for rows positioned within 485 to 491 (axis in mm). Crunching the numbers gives 0.726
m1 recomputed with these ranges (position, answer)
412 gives 1.237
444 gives 1.212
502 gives 1.074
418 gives 1.282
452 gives 1.113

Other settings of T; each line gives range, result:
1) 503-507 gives 1.13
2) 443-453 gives 1.15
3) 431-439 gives 1.21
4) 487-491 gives 0.85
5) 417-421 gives 1.25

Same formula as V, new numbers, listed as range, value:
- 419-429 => 1.272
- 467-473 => 1.074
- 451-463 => 1.175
